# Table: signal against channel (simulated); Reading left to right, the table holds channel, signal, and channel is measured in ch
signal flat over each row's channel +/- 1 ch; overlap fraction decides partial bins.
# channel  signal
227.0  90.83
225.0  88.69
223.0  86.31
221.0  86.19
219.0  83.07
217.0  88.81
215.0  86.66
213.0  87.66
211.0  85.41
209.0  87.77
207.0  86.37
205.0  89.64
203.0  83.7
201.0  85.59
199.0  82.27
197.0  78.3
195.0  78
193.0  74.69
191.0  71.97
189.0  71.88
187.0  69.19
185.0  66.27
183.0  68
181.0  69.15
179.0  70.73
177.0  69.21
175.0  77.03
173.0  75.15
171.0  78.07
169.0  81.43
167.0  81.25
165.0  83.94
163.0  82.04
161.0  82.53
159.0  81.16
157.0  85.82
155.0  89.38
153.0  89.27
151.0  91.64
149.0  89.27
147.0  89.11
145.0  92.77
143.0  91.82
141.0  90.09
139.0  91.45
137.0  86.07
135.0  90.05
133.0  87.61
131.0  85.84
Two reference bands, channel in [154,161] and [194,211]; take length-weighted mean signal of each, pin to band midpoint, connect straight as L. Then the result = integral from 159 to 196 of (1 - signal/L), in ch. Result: 4.12 ch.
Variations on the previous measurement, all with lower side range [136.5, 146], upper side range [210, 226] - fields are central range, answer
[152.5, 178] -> 2.4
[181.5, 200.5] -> 3.1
